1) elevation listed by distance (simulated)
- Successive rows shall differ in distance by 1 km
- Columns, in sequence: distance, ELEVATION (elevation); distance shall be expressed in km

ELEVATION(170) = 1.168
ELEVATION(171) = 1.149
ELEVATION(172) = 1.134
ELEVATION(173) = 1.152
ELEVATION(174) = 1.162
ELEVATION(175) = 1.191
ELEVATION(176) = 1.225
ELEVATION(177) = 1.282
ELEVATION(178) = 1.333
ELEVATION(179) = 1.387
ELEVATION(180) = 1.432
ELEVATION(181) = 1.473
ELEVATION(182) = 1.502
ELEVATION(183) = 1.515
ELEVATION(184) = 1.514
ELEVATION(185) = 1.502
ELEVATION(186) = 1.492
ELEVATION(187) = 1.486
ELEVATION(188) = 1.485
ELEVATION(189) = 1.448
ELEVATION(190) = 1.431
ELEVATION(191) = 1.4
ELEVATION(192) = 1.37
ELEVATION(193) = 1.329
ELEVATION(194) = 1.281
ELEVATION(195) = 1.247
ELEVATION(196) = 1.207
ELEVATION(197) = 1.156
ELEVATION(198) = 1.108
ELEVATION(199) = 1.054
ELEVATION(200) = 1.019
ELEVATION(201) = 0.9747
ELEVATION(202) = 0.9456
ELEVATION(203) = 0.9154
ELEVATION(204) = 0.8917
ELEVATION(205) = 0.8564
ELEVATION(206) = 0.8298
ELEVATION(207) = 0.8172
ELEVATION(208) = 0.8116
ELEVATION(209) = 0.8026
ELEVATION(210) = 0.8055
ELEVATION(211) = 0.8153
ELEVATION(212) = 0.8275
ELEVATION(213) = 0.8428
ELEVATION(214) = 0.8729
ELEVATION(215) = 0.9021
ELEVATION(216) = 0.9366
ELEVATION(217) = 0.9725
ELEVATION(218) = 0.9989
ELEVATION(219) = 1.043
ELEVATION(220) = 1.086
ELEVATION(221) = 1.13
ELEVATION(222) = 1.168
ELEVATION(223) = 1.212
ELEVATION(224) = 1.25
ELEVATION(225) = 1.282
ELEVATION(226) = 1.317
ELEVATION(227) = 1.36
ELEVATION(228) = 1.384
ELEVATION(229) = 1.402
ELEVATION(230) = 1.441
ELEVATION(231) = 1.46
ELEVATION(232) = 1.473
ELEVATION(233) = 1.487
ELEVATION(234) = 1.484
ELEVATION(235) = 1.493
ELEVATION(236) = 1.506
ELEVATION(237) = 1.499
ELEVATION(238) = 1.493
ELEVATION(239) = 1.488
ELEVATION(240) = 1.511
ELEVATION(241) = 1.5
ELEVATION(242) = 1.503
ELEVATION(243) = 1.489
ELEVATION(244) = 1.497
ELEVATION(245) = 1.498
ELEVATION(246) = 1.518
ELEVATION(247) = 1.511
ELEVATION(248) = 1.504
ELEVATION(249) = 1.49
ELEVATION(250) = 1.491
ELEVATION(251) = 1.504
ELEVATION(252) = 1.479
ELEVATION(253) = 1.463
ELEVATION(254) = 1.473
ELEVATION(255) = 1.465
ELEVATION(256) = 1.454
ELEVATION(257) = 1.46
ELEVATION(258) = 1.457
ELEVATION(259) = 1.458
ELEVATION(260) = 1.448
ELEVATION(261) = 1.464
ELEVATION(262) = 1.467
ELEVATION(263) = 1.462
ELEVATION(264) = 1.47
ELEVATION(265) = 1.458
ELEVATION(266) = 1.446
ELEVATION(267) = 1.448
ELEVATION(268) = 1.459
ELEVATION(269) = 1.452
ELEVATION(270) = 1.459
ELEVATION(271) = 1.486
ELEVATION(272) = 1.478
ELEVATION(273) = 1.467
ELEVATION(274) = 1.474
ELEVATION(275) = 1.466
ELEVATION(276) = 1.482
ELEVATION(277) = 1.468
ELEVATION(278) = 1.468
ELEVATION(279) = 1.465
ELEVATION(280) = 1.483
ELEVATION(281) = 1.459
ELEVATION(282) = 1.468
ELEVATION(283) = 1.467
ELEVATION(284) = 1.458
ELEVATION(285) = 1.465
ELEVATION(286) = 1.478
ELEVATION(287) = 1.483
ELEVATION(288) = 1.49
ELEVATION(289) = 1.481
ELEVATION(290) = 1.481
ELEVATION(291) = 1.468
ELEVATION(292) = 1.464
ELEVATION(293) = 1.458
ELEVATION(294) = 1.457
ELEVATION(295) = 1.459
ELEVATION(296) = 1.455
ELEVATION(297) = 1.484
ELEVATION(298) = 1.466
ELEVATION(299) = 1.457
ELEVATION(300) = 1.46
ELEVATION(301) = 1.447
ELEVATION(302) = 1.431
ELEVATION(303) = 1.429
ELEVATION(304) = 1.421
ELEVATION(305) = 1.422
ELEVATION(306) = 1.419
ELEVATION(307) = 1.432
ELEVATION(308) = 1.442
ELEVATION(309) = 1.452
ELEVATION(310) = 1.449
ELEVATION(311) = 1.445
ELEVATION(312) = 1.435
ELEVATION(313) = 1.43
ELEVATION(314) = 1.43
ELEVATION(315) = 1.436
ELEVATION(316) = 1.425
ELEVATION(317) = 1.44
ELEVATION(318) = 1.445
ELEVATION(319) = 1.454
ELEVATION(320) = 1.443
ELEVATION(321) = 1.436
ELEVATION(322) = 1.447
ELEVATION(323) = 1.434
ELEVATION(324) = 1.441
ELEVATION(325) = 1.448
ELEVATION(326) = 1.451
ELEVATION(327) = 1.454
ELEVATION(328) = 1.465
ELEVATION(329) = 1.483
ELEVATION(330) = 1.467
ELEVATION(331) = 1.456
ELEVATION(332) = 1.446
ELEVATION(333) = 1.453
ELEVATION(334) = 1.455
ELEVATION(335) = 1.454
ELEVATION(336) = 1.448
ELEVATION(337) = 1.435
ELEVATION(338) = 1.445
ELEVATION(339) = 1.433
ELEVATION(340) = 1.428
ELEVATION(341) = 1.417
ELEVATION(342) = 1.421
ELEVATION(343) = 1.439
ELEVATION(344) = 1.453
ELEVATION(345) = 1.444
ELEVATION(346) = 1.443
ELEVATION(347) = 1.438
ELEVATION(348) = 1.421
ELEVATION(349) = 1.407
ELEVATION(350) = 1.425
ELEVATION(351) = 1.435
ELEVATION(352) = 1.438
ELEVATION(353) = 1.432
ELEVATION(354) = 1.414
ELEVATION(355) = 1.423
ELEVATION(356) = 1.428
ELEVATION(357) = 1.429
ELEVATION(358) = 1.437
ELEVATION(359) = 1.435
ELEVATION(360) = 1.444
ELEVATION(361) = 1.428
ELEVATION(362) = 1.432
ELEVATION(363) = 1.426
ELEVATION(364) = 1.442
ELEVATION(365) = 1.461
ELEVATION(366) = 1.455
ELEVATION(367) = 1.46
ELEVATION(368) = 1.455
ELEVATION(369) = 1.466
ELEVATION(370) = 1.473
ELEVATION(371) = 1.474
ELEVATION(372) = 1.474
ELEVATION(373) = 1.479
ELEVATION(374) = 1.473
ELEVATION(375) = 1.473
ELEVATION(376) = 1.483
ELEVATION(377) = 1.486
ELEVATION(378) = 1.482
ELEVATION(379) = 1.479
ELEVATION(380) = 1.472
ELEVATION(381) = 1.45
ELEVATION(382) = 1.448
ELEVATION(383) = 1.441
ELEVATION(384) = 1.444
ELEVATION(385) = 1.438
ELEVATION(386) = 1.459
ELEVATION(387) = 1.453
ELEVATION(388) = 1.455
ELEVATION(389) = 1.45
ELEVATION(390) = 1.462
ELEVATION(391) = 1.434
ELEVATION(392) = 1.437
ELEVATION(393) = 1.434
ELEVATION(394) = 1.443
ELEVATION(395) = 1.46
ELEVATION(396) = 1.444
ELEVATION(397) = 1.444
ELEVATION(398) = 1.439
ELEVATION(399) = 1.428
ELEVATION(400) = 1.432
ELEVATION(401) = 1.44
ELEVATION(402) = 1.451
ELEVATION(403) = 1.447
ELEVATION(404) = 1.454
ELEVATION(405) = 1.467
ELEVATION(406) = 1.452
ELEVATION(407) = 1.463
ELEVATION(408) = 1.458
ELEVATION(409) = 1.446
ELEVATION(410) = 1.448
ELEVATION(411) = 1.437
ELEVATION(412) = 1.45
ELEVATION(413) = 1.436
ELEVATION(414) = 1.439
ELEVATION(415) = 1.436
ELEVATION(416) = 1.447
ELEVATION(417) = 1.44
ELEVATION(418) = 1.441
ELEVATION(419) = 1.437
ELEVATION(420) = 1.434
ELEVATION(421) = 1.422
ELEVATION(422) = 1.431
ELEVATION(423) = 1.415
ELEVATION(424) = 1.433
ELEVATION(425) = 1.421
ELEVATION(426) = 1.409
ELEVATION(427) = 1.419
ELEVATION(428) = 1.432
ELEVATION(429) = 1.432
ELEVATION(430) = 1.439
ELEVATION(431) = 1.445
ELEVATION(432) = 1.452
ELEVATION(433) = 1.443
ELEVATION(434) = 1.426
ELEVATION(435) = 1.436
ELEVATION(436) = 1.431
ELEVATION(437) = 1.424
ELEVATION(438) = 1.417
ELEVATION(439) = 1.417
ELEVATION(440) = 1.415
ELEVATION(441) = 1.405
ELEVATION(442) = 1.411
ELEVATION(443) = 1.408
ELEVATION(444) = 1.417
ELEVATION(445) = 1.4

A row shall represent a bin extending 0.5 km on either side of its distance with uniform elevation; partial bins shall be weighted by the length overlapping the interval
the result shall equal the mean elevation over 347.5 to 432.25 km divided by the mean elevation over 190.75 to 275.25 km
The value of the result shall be 1.1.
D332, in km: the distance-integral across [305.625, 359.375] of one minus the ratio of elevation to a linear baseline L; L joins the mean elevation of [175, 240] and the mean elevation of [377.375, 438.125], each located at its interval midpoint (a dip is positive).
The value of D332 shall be -3.20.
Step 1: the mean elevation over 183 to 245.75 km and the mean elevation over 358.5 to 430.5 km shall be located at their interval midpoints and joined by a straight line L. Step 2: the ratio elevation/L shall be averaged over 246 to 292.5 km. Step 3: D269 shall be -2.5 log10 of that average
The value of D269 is -0.14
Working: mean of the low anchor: 1.23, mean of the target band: 1.47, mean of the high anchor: 1.45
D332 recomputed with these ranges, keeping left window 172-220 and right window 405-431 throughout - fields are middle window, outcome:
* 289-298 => -1.35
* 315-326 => -1.10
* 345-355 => -0.59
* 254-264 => -1.87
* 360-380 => -1.28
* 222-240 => -3.23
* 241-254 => -2.98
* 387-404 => -0.44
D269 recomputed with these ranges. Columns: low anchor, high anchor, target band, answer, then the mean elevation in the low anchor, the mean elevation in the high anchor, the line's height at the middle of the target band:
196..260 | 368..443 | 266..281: -0.13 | 1.24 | 1.44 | 1.3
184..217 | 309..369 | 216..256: -0.17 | 1.09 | 1.44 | 1.18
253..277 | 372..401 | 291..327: 0.01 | 1.46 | 1.45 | 1.46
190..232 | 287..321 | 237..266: -0.19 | 1.09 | 1.45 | 1.25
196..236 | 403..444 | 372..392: -0.07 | 1.1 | 1.43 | 1.37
